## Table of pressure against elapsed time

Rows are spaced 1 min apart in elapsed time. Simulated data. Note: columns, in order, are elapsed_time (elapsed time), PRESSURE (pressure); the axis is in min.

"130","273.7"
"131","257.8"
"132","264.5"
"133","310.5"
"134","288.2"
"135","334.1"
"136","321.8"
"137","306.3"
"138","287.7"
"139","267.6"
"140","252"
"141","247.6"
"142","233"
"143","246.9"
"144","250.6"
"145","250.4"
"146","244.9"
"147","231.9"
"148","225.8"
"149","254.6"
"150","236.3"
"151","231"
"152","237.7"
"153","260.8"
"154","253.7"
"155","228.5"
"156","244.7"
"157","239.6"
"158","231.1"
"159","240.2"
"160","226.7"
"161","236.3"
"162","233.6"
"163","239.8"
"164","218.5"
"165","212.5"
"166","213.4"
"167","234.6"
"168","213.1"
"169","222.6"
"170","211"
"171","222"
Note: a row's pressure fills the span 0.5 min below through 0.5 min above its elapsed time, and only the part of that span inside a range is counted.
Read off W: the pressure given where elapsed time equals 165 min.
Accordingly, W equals 212.5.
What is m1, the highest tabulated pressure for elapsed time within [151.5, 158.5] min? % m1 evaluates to 260.8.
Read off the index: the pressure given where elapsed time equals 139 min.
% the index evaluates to 267.6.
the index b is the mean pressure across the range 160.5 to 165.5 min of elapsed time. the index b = 228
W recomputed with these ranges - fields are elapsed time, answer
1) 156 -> 244.7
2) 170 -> 211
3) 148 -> 225.8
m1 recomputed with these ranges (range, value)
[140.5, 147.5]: 250.6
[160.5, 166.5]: 239.8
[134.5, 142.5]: 334.1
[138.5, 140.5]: 267.6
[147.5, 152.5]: 254.6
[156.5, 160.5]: 240.2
